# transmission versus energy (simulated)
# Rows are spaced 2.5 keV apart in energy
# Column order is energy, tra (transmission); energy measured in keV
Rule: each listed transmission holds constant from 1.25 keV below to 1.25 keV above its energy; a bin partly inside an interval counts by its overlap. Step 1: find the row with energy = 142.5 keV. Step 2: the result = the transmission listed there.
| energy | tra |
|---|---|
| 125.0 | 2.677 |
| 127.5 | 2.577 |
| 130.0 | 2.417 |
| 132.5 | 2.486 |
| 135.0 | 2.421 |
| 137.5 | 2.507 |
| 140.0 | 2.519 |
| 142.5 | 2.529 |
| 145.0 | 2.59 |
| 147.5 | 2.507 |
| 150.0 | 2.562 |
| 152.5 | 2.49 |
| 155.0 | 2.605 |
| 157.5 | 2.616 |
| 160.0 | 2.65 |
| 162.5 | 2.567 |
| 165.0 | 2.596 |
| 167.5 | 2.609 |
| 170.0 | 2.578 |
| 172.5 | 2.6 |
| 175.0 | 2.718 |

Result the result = 2.529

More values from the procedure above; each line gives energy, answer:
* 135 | 2.421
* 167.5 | 2.609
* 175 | 2.718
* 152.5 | 2.49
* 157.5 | 2.616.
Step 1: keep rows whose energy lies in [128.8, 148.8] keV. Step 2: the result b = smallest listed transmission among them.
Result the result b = 2.417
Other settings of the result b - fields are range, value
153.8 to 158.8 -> 2.605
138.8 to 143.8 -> 2.519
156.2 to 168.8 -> 2.567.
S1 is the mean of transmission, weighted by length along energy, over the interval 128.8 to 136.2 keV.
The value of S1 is 2.44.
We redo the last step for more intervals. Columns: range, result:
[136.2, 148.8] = 2.53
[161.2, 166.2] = 2.58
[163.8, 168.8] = 2.6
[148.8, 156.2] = 2.55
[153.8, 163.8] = 2.61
